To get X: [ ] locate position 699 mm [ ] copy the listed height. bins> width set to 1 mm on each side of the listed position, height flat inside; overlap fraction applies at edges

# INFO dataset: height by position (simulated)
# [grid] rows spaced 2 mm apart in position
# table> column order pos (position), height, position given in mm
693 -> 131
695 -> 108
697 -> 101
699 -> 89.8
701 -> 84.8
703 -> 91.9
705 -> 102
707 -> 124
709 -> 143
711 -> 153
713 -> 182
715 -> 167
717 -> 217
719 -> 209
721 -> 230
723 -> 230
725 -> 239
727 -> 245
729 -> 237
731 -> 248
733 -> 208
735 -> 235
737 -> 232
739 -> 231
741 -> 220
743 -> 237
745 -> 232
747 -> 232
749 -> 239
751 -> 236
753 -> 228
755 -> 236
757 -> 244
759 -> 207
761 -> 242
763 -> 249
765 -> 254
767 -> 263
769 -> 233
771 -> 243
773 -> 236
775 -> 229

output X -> 89.8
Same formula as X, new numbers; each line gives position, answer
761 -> 242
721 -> 230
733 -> 208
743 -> 237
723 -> 230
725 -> 239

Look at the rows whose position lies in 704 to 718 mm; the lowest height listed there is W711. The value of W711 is 102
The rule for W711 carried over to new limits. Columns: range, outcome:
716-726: 209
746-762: 207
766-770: 233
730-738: 208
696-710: 84.8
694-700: 89.8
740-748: 220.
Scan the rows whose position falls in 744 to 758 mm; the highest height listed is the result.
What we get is 244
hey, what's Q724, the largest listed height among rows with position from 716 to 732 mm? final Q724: 248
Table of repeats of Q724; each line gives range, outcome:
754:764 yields 249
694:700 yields 108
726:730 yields 245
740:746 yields 237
